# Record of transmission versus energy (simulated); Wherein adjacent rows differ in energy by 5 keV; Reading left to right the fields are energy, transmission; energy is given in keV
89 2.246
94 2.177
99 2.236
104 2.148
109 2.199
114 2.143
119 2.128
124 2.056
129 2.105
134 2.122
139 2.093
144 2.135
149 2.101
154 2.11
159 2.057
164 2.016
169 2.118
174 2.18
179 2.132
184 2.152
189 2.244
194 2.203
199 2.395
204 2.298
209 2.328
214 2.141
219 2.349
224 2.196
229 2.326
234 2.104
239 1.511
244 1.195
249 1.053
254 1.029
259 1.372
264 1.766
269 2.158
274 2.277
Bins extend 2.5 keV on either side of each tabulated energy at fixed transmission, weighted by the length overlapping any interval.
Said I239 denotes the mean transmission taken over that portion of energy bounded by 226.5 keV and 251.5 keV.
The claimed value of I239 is 1.64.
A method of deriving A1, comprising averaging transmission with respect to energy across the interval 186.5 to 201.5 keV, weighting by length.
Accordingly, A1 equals 2.28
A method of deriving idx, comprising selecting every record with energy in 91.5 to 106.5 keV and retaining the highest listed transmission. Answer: 2.236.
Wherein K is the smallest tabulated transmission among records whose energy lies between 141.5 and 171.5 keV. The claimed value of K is 2.016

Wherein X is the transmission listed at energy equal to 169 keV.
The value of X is 2.118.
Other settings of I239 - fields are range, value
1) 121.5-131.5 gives 2.08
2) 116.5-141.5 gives 2.1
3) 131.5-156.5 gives 2.11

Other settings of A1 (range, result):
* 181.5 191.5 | 2.2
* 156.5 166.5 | 2.04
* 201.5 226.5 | 2.26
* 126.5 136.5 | 2.11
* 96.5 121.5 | 2.17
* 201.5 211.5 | 2.31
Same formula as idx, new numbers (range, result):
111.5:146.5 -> 2.143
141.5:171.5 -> 2.135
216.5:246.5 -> 2.349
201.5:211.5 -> 2.328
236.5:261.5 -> 1.511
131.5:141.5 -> 2.122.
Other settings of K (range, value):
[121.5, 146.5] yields 2.056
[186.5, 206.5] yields 2.203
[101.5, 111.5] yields 2.148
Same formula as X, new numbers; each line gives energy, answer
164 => 2.016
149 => 2.101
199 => 2.395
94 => 2.177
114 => 2.143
